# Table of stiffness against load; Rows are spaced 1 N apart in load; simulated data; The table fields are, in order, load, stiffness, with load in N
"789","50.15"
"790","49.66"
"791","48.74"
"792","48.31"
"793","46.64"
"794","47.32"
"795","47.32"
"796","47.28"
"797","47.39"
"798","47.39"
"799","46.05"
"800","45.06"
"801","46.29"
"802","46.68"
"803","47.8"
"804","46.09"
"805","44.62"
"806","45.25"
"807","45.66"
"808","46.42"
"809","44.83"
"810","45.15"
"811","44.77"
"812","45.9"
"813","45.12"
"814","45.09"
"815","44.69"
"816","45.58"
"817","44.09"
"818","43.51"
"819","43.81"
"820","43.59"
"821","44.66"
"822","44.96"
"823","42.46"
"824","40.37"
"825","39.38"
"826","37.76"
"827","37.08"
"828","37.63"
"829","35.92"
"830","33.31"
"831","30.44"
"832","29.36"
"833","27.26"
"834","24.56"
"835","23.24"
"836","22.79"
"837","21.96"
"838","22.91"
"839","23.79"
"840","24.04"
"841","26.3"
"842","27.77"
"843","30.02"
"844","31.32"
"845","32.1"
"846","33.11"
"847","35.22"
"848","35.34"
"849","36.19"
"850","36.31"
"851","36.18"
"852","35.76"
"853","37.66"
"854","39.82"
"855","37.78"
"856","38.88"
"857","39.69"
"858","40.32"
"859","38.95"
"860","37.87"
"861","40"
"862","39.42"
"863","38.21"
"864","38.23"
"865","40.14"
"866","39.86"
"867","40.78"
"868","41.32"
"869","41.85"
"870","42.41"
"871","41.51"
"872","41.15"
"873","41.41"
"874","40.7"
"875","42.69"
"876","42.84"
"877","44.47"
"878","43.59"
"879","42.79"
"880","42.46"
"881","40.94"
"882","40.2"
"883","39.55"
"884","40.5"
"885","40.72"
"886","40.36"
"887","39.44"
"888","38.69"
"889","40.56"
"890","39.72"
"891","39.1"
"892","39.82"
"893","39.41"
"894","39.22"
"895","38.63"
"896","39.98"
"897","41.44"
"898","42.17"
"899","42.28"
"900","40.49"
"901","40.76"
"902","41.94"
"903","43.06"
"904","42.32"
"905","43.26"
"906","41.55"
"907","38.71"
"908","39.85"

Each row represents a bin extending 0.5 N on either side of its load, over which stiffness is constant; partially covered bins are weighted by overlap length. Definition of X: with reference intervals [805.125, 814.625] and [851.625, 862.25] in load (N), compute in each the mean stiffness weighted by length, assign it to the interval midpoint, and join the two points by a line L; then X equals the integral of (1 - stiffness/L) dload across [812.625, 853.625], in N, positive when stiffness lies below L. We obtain 7.1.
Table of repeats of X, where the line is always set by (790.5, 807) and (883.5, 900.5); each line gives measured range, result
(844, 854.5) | 1.8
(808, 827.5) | 0.9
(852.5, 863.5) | 0.9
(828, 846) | 6.6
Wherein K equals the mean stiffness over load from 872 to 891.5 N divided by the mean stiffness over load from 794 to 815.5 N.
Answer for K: 0.9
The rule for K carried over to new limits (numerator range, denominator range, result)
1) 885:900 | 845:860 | 1.08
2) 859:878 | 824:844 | 1.38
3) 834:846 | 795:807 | 0.57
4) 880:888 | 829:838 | 1.50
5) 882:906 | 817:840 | 1.19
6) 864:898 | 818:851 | 1.23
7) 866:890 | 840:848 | 1.35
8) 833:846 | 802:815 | 0.58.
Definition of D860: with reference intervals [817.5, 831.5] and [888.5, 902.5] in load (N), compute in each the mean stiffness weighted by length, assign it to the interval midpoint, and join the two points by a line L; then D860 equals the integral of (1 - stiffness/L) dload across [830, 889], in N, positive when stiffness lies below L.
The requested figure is 5.5 N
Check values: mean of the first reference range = 39.6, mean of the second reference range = 40.4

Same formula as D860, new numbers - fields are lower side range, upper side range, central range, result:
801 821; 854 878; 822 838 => 4.1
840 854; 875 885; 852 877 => -1.5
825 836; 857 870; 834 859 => 2.7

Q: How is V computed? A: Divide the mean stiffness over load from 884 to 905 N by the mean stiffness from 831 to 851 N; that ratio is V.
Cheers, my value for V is 1.4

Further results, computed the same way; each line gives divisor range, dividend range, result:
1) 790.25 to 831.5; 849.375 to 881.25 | 0.91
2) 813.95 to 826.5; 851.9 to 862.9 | 0.90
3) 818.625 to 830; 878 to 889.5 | 1.01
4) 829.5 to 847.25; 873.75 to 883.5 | 1.52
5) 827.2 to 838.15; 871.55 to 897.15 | 1.43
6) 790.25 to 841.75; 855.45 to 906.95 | 1.01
